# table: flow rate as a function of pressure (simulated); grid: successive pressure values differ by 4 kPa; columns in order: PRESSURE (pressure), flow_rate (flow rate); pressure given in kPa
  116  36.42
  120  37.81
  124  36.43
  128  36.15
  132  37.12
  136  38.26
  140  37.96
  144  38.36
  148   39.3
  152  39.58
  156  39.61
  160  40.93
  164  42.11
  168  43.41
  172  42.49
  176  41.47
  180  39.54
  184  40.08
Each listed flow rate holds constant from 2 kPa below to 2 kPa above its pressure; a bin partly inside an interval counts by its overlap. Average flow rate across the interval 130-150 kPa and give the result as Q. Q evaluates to 38.2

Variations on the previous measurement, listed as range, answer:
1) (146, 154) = 39.4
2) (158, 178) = 42.1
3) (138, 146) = 38.2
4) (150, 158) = 39.6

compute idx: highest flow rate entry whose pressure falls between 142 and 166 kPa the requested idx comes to 42.11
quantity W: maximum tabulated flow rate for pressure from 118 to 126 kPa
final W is 37.81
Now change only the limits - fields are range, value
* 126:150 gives 39.3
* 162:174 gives 43.41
